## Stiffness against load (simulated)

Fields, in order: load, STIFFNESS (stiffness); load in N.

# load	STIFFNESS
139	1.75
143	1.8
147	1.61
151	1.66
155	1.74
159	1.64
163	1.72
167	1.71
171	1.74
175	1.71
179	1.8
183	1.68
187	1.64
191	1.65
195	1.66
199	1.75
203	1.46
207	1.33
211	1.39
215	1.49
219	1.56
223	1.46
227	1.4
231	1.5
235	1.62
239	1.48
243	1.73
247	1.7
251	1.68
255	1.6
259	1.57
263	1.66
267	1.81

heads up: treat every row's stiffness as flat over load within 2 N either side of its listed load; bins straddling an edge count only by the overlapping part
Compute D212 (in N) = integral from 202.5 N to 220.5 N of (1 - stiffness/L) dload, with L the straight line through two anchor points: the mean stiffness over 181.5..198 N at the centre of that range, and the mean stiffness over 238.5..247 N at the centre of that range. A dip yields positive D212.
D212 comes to 2.3 N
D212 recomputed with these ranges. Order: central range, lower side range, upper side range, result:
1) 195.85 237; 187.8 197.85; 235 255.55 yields 3.75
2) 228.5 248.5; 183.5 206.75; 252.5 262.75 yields 0.09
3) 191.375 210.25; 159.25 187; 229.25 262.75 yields 1.45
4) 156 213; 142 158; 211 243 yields -0.87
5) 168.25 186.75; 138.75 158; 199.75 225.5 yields -1.49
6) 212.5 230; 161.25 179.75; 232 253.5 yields 1.97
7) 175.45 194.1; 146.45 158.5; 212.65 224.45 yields -1.20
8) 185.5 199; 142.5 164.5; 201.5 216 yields -1.56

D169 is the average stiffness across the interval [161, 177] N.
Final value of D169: 1.72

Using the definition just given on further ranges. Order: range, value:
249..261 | 1.62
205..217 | 1.4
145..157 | 1.67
